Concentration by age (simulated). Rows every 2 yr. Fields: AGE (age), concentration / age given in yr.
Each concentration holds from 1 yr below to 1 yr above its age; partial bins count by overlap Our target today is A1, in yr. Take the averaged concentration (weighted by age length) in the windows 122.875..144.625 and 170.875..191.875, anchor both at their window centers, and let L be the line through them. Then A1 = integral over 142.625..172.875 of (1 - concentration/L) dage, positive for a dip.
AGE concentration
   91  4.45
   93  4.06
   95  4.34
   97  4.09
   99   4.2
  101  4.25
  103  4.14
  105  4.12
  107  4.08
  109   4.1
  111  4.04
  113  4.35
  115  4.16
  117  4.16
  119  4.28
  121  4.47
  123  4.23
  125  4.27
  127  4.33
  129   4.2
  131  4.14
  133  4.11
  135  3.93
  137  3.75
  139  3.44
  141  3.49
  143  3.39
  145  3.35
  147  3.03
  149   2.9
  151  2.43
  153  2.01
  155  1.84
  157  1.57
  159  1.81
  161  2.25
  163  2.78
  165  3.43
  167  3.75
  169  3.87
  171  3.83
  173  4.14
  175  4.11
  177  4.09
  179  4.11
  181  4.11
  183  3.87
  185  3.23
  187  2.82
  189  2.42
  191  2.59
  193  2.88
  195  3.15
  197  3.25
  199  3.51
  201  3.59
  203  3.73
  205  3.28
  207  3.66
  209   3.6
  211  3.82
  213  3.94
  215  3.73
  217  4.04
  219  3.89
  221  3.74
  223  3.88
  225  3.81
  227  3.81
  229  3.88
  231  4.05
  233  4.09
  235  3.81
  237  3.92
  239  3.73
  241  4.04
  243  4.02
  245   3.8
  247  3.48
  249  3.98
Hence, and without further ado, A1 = 7.2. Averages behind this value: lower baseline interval 3.91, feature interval 2.84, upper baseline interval 3.57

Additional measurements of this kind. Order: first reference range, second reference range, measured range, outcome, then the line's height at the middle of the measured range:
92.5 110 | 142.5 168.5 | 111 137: -4.95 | 3.53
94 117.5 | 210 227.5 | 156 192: 6.43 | 3.98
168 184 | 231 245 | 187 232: 4.87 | 3.97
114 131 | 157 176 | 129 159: 5.60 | 3.76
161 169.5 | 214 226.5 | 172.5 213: 0.69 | 3.57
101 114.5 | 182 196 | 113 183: 0.59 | 3.58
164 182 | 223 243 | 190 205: 2.60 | 3.93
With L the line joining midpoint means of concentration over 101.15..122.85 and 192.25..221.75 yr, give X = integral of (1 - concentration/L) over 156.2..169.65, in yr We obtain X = 3.8 yr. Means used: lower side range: 4.19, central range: 2.77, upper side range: 3.59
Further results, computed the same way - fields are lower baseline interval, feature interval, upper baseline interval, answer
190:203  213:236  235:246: -1.6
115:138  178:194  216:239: 3.0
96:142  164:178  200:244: 0.2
